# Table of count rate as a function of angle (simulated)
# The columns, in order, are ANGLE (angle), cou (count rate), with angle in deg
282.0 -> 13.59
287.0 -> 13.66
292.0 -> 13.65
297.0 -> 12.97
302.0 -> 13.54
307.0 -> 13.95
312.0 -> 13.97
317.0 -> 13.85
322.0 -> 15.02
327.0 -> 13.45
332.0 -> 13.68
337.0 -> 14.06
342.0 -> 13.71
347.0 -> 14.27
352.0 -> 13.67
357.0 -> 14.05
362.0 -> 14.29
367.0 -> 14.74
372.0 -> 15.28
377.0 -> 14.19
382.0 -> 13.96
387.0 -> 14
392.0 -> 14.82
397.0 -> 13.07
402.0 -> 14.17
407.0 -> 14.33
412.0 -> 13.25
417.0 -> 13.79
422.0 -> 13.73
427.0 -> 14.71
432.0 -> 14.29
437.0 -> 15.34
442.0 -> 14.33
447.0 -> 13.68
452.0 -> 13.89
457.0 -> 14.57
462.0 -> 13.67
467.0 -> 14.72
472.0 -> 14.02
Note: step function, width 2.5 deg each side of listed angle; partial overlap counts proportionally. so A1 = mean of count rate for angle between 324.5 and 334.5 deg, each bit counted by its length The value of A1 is 13.6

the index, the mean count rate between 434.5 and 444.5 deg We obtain 14.8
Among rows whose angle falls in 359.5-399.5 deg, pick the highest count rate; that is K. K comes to 15.28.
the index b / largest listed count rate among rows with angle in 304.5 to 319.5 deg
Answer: 13.97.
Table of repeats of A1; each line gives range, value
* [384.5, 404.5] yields 14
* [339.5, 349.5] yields 14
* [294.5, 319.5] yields 13.7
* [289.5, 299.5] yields 13.3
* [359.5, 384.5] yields 14.5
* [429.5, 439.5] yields 14.8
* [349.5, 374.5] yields 14.4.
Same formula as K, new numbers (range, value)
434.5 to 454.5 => 15.34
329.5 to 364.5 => 14.29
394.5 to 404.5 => 14.17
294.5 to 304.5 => 13.54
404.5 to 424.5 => 14.33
